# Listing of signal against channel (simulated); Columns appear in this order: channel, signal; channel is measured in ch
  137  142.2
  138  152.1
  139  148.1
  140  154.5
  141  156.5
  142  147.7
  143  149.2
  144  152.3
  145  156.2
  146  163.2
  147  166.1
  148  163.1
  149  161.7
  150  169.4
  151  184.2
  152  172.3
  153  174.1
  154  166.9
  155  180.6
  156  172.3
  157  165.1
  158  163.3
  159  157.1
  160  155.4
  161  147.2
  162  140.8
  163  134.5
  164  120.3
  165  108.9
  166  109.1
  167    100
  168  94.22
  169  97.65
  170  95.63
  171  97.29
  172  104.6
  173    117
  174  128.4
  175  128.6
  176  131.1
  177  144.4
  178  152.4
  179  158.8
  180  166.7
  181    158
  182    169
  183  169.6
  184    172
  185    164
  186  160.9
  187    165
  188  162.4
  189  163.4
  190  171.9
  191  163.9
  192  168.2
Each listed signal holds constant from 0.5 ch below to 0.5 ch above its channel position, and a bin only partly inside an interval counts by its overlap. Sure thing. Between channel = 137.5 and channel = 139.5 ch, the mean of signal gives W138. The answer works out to 150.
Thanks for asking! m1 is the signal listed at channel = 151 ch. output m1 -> 184.2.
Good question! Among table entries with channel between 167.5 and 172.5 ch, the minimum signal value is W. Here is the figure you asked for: 94.22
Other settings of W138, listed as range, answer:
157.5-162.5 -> 153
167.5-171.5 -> 96.2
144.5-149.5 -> 162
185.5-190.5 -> 165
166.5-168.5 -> 97.1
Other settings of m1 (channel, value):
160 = 155.4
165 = 108.9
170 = 95.63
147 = 166.1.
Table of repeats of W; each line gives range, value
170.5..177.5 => 97.29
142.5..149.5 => 149.2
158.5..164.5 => 120.3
